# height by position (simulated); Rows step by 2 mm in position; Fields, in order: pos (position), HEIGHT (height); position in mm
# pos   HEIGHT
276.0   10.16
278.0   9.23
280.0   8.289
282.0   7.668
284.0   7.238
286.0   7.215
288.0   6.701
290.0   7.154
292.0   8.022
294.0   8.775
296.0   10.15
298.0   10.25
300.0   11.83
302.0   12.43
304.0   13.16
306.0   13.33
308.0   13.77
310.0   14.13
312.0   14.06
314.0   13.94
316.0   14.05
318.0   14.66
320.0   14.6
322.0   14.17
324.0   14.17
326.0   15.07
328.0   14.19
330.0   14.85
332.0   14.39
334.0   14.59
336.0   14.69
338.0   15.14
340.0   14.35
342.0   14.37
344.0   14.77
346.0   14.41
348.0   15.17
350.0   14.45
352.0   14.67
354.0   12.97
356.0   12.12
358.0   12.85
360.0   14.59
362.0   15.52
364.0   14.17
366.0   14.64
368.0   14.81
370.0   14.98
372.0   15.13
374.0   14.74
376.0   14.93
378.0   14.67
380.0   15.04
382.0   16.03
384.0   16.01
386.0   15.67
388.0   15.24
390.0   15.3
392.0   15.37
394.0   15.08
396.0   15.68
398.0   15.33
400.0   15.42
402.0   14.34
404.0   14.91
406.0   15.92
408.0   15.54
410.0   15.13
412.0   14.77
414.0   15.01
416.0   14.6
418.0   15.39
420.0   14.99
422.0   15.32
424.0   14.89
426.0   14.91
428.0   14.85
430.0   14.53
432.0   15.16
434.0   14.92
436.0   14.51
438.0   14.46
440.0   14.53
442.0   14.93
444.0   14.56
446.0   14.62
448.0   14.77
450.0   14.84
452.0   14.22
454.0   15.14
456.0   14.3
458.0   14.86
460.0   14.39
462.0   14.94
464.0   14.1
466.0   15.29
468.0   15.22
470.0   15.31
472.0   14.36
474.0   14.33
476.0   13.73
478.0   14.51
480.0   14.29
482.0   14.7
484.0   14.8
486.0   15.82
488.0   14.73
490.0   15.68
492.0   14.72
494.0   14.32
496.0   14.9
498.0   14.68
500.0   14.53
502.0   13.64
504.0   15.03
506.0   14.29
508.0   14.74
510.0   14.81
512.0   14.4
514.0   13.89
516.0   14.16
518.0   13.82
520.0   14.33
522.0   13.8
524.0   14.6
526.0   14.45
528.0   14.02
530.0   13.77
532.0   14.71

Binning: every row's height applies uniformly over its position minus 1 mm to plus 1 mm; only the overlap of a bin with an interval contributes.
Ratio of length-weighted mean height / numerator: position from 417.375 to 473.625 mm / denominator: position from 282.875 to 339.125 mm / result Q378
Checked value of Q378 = 1.19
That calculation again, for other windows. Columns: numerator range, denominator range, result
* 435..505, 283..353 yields 1.14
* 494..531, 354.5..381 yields 0.99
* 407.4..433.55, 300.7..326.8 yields 1.08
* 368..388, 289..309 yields 1.40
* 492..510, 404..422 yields 0.96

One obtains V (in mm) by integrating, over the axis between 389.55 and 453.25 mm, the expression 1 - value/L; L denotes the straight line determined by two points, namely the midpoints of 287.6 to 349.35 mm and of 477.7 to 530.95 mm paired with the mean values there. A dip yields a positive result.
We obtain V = -4.9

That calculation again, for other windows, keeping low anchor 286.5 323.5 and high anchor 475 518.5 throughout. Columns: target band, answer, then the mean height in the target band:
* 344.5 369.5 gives -3.14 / 14.2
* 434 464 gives -1.59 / 14.6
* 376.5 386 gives -1.80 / 15.4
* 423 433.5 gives -0.96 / 14.9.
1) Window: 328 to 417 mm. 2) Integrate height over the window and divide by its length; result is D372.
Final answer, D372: 14.8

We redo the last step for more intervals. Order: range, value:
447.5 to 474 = 14.7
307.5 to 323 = 14.2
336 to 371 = 14.4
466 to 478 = 14.6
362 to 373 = 14.8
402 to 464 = 14.8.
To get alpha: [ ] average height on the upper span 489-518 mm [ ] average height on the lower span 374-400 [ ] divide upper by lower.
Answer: 0.95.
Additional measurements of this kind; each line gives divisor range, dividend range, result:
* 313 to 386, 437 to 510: 1.01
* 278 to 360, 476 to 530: 1.15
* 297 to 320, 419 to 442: 1.12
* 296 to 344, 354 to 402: 1.07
